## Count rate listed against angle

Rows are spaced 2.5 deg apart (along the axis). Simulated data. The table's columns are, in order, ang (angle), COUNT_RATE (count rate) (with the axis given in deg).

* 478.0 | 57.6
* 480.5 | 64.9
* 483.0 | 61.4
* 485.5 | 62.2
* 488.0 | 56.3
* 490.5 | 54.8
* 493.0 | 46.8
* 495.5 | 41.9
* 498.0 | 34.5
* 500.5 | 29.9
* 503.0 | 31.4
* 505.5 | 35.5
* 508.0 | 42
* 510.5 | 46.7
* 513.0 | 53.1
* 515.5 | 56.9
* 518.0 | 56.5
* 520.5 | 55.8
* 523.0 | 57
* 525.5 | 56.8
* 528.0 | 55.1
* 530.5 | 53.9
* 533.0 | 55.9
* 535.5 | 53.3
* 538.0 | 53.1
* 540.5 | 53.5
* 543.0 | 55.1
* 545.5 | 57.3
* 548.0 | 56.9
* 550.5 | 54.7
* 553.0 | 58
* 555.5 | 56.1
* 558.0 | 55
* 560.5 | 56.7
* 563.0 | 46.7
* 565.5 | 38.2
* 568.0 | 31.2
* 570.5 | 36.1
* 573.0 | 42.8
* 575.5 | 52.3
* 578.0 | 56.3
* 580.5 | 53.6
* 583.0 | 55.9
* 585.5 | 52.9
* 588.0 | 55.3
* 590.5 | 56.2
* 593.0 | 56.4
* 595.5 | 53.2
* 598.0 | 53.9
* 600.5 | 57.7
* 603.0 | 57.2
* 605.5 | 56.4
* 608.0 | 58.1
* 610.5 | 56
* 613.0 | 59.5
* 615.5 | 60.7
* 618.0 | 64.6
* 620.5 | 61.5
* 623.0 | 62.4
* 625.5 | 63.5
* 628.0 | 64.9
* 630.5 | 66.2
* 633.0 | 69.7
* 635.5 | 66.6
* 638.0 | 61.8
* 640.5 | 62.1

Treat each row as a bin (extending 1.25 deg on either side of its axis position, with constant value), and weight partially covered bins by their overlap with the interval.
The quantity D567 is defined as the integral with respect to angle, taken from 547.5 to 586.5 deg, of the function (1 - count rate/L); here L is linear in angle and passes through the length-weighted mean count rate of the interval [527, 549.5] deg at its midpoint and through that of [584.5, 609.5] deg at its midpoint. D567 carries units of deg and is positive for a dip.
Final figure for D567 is 3.70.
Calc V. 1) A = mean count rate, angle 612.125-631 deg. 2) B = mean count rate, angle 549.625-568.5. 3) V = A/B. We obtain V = 1.25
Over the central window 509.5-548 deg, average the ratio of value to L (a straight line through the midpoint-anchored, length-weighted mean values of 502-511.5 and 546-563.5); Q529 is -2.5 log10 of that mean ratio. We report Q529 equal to -0.19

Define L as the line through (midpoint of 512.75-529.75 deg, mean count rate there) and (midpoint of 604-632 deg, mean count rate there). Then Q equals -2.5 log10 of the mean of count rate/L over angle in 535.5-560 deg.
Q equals 0.04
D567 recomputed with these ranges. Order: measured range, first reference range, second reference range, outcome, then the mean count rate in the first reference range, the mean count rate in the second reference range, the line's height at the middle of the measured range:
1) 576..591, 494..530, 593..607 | -0.20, 46.8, 55.8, 54.1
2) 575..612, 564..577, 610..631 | -3.95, 40.6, 62.2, 50.5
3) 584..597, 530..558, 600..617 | 0.56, 55.3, 58.1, 57.3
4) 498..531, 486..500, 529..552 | 1.85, 46.8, 54.9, 50.4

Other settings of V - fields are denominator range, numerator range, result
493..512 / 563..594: 1.28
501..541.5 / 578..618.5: 1.12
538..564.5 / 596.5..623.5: 1.07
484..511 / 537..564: 1.25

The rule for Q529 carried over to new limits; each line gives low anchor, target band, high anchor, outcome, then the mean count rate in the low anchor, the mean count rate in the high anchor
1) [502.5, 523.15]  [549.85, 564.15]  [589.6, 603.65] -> -0.05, 48.5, 55.7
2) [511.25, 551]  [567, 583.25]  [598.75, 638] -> 0.25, 55.2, 61.6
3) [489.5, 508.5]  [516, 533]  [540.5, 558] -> -0.17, 39.3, 56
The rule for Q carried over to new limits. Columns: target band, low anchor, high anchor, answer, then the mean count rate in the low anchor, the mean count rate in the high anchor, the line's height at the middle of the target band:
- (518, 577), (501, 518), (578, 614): -0.06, 44.5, 55.9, 49.5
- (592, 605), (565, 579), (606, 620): -0.04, 42.8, 59.7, 53.7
